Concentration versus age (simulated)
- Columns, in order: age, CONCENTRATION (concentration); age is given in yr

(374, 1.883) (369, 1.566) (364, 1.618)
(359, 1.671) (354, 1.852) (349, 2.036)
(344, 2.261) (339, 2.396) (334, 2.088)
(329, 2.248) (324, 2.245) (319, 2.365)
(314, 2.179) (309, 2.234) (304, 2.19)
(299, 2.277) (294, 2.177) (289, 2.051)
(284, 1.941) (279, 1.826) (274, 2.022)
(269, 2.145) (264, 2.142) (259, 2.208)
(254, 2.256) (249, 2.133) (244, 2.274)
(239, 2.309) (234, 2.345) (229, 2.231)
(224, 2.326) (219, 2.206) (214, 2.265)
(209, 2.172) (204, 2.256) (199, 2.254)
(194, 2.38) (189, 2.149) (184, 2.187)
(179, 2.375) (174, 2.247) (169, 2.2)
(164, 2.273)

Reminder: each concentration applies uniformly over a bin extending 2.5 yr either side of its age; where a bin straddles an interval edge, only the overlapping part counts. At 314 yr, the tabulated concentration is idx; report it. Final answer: 2.179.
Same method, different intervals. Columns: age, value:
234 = 2.345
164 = 2.273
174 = 2.247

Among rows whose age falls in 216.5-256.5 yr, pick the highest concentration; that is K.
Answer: 2.345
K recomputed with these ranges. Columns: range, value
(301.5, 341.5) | 2.396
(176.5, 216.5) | 2.38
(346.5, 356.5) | 2.036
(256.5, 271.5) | 2.208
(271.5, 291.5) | 2.051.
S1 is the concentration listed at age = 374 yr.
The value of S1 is 1.883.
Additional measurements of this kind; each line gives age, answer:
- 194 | 2.38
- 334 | 2.088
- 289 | 2.051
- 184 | 2.187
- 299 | 2.277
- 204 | 2.256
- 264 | 2.142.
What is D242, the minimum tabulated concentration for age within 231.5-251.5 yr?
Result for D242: 2.133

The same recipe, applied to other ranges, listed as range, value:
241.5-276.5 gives 2.022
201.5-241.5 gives 2.172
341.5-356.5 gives 1.852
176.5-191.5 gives 2.149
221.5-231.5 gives 2.231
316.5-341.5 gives 2.088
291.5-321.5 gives 2.177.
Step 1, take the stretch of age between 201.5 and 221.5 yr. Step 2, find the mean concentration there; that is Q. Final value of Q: 2.22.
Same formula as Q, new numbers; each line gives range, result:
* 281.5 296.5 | 2.06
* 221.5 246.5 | 2.3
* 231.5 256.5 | 2.26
